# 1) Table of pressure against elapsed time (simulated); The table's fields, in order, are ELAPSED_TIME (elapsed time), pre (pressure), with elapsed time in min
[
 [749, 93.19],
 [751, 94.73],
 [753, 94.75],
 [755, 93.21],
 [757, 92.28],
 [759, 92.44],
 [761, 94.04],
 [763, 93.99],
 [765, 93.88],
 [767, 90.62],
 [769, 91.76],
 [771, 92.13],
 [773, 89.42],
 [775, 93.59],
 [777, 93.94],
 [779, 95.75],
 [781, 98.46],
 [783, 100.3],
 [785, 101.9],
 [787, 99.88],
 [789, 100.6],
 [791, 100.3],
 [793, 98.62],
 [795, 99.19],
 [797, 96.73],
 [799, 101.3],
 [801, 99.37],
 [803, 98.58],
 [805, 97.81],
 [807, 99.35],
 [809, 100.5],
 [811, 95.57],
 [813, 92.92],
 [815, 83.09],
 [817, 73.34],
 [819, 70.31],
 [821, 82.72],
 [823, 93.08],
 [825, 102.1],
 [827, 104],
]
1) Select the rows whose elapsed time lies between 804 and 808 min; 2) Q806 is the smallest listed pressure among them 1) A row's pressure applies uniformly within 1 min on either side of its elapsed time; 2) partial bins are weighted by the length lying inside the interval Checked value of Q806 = 97.81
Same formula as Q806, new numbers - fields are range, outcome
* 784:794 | 98.62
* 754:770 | 90.62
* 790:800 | 96.73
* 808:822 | 70.31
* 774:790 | 93.59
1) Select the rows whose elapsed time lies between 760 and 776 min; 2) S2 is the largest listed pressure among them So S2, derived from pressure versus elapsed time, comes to 94.04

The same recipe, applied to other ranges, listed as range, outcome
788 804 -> 101.3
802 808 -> 99.35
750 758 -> 94.75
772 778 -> 93.94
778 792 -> 101.9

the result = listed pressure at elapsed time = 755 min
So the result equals 93.21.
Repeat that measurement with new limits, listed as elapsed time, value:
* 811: 95.57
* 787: 99.88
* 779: 95.75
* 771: 92.13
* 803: 98.58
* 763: 93.99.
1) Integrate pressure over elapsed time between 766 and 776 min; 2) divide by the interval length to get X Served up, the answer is 91.5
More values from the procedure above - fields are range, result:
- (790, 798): 98.7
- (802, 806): 98.2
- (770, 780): 93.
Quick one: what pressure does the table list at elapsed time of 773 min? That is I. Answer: 89.42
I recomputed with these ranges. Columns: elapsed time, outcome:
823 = 93.08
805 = 97.81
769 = 91.76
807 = 99.35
